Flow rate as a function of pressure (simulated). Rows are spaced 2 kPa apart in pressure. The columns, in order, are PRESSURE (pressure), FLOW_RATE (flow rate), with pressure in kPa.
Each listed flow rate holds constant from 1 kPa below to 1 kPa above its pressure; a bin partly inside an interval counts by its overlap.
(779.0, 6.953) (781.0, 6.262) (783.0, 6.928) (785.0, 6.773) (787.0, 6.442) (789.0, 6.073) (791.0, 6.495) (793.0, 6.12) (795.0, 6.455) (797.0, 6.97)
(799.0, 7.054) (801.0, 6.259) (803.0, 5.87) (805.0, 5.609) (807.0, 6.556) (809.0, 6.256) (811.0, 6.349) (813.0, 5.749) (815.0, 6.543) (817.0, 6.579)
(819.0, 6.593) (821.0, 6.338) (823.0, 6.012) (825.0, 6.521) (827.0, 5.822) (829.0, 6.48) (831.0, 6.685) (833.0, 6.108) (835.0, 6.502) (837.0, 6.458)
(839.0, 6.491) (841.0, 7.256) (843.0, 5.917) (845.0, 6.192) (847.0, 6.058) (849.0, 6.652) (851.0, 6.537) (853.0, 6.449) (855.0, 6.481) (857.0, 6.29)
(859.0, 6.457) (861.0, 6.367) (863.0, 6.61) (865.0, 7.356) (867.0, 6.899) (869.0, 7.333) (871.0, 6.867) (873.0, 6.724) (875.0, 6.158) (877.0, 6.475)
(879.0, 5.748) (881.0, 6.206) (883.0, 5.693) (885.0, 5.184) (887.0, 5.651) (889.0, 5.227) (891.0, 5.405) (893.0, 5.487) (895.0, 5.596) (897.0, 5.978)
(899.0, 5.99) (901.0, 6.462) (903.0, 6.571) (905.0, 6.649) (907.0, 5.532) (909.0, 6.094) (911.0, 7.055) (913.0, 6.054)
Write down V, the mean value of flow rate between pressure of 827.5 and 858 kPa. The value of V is 6.43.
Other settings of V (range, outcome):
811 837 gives 6.33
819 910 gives 6.27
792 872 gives 6.45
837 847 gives 6.42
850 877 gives 6.65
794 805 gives 6.44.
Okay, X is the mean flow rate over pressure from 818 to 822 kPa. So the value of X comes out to 6.47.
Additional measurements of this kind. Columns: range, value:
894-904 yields 6.12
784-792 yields 6.45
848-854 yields 6.55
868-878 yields 6.71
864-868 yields 7.13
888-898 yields 5.54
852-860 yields 6.42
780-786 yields 6.65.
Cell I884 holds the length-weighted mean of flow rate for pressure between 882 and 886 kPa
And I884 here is 5.44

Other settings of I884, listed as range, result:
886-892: 5.43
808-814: 6.12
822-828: 6.12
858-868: 6.74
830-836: 6.43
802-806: 5.74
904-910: 6.09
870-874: 6.8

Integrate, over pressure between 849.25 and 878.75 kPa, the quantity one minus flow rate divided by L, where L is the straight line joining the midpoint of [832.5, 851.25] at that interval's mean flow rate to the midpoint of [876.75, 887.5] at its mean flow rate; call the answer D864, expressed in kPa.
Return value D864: -2.7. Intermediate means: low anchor 6.42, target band 6.62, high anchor 5.79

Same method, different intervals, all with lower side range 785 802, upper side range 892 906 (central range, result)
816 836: 0.05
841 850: -0.02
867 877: -0.88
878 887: 0.68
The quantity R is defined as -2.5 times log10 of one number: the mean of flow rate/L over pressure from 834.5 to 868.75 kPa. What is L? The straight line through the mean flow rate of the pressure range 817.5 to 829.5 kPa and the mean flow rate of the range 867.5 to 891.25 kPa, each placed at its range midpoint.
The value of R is -0.06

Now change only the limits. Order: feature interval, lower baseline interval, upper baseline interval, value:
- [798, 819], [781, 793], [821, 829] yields 0.00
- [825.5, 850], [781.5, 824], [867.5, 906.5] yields -0.02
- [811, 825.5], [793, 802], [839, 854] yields 0.04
